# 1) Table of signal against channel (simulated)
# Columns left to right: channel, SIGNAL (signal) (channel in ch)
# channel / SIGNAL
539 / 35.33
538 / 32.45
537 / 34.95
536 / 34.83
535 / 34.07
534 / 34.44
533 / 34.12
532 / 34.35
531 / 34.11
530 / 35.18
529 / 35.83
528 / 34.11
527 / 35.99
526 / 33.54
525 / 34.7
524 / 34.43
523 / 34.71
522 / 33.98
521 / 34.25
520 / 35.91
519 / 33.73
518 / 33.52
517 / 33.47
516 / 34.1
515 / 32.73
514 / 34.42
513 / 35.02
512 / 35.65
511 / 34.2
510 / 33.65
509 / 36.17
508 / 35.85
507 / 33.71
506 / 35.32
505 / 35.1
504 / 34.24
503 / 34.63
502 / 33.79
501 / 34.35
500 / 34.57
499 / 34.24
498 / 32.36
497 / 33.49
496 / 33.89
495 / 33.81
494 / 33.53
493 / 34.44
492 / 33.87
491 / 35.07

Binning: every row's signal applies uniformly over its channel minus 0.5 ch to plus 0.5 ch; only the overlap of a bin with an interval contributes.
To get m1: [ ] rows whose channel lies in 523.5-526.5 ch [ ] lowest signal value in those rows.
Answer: 33.54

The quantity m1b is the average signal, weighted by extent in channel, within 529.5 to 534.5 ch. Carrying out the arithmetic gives 34.4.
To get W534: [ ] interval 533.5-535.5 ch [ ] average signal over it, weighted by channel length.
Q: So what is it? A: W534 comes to 34.3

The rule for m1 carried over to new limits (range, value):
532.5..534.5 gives 34.12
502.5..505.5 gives 34.24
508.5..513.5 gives 33.65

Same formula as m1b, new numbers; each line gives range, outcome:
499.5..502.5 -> 34.2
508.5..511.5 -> 34.7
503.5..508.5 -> 34.8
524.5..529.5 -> 34.8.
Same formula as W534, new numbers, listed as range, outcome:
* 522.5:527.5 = 34.7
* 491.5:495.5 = 33.9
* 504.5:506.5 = 35.2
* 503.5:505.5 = 34.7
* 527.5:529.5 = 35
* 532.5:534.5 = 34.3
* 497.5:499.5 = 33.3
